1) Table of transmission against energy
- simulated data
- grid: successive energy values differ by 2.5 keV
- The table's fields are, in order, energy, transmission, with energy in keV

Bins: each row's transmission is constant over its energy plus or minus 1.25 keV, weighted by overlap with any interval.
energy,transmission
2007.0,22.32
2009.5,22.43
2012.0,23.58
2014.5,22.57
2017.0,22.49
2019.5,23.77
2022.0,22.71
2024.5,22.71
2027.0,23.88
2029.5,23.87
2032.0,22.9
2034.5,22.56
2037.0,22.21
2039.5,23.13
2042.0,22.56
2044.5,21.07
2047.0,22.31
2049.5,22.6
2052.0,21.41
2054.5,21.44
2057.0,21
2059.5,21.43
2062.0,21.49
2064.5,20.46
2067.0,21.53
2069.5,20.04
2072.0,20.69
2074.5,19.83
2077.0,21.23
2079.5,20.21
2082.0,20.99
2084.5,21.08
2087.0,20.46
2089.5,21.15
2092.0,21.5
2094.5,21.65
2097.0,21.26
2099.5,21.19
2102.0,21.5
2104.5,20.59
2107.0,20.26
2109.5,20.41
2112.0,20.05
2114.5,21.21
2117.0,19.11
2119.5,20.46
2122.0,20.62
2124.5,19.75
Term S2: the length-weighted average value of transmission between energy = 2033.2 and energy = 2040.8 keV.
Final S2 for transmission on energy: 22.6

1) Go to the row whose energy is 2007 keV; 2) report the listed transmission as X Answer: 22.32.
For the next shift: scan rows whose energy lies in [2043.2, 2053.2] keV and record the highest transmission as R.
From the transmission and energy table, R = 22.6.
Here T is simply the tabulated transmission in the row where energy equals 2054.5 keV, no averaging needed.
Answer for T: 21.44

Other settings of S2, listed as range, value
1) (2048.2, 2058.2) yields 21.6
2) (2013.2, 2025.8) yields 22.9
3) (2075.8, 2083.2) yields 20.8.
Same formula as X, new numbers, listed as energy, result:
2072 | 20.69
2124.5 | 19.75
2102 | 21.5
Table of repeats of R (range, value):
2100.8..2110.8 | 21.5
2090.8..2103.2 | 21.65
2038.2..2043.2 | 23.13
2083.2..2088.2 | 21.08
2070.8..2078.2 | 21.23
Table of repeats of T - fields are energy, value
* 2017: 22.49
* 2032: 22.9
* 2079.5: 20.21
